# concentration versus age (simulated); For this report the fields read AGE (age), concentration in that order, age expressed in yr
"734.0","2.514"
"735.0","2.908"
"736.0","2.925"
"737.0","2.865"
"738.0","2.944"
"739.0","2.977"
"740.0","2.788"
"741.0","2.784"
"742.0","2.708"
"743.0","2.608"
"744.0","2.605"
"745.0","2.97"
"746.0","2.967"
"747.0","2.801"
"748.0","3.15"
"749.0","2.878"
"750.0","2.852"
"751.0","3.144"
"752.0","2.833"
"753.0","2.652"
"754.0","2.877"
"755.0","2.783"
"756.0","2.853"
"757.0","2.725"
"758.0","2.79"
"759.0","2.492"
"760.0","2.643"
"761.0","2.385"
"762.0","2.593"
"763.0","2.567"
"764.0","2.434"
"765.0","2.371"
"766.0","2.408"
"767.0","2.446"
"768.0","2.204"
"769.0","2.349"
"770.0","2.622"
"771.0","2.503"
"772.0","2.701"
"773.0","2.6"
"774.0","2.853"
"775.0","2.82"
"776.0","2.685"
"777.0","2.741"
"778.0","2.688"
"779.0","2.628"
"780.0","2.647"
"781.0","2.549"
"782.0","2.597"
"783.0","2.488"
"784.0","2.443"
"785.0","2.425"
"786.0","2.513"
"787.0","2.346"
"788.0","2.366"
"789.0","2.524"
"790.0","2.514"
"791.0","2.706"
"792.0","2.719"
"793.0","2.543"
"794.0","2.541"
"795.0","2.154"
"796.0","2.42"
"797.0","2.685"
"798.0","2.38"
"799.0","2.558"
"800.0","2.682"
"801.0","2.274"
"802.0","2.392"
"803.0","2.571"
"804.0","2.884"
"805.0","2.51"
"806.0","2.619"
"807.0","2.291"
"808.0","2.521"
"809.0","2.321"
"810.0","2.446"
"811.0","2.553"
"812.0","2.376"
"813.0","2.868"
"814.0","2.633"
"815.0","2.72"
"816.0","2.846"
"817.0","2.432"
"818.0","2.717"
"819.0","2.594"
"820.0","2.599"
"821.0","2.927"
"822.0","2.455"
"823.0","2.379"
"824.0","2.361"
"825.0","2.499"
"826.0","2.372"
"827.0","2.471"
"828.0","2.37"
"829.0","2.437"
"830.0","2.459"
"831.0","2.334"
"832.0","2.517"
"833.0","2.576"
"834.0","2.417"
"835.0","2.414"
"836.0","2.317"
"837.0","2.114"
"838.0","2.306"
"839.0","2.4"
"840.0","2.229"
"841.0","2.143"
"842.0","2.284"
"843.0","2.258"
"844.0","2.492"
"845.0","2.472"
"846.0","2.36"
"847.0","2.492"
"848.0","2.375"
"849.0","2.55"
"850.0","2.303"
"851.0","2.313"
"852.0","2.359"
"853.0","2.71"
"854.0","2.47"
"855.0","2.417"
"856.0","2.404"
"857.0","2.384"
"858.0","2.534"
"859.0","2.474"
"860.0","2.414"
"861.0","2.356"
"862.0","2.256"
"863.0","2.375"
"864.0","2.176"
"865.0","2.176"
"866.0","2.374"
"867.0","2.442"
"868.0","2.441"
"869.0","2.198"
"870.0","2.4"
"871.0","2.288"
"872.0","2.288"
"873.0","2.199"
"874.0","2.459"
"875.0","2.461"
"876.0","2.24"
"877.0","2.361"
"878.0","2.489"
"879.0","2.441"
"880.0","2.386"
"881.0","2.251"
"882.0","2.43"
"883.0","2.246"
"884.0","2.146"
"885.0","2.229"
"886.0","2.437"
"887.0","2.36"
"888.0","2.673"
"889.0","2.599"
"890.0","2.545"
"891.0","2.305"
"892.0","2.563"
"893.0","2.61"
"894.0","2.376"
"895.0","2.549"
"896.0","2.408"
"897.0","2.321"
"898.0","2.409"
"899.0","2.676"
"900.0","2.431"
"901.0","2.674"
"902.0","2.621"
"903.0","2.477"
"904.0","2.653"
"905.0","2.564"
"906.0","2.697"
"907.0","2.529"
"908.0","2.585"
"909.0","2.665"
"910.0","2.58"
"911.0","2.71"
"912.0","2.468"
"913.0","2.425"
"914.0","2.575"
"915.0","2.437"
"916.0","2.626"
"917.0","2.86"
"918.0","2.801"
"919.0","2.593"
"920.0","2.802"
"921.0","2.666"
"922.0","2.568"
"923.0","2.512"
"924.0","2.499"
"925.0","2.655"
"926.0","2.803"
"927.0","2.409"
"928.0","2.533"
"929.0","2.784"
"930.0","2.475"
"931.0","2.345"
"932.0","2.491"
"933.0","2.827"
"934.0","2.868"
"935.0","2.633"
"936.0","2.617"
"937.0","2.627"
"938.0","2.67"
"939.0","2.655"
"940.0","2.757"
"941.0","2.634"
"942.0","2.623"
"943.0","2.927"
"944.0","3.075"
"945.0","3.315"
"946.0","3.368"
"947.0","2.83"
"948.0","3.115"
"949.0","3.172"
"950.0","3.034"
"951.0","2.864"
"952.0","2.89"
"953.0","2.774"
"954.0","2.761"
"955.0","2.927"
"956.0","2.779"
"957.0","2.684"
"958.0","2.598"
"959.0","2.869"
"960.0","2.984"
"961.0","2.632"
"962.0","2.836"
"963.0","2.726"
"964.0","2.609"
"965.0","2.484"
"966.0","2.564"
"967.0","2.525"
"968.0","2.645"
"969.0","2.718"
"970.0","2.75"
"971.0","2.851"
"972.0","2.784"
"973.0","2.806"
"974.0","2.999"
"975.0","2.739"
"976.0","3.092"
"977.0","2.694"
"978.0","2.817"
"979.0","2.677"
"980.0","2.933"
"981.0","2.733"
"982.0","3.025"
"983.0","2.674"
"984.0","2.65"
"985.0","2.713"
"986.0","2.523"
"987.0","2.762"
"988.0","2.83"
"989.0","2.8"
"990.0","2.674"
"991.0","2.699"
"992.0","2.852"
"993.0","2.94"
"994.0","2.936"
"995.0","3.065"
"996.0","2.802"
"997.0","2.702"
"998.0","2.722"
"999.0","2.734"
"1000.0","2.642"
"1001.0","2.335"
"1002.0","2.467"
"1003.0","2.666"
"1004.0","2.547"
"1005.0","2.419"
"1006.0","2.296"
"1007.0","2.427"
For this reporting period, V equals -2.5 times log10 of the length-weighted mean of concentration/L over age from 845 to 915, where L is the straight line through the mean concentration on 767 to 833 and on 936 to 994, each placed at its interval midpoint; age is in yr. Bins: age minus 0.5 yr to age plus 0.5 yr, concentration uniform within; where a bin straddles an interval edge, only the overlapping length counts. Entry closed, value 0.10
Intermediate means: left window 2.54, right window 2.8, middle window 2.44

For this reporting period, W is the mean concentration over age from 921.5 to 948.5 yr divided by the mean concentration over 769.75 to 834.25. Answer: 1.07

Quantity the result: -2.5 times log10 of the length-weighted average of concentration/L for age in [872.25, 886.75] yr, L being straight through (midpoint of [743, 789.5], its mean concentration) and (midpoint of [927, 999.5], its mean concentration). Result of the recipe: 0.16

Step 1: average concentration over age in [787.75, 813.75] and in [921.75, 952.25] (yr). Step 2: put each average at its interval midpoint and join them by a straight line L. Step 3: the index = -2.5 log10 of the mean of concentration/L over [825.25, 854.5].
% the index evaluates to 0.09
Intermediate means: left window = 2.52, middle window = 2.39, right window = 2.76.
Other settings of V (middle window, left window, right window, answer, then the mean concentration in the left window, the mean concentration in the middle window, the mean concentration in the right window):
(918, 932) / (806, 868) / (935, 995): 0.039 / 2.44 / 2.59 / 2.8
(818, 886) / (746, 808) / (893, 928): 0.086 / 2.6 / 2.39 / 2.58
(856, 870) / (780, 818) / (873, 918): 0.065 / 2.53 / 2.36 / 2.49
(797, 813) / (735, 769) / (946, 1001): 0.096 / 2.73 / 2.51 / 2.79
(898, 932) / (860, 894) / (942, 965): 0.013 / 2.37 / 2.59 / 2.88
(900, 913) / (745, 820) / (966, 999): 0.051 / 2.6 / 2.59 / 2.78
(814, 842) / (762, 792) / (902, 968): 0.059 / 2.55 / 2.46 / 2.71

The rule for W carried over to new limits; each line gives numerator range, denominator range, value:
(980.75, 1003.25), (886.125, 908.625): 1.08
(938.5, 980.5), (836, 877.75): 1.20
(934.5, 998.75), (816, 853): 1.15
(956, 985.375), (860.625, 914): 1.13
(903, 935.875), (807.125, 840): 1.05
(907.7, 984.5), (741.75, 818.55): 1.05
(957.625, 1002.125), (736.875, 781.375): 1.02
